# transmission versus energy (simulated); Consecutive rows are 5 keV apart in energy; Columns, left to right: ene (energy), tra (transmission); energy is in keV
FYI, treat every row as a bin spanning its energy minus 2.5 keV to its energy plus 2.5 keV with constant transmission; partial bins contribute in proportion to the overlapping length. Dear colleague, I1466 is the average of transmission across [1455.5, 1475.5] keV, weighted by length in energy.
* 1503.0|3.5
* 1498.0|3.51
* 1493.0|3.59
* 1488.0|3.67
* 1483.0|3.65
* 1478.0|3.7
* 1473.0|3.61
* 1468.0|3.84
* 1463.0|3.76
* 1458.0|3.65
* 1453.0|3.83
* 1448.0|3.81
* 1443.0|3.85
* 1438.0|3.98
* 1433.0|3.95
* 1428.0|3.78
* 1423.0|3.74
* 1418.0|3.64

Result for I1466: 3.71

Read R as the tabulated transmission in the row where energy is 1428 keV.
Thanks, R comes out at 3.78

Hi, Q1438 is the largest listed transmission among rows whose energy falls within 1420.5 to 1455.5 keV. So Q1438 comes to 3.98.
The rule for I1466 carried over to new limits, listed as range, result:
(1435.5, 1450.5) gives 3.88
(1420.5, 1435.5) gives 3.82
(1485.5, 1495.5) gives 3.63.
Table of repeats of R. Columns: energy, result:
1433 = 3.95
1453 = 3.83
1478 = 3.7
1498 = 3.51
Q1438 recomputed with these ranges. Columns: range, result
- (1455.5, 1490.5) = 3.84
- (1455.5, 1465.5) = 3.76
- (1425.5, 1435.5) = 3.95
